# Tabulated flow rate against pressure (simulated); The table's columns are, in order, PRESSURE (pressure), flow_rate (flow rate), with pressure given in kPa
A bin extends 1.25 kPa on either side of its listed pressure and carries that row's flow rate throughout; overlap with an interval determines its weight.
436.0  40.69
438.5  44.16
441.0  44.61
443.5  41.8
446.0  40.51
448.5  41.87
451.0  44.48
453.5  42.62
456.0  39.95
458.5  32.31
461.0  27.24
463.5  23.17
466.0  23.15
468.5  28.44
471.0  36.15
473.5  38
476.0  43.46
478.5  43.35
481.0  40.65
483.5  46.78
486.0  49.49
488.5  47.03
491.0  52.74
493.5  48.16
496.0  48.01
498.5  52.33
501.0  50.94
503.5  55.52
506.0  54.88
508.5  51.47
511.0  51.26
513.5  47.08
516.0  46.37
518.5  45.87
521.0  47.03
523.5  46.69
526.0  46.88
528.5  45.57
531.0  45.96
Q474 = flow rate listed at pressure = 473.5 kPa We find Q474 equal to 38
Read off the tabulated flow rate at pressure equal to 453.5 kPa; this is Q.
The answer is 42.62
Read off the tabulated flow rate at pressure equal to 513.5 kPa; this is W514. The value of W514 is 47.08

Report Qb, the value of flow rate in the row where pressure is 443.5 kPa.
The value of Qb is 41.8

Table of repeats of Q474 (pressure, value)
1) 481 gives 40.65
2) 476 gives 43.46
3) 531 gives 45.96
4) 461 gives 27.24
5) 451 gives 44.48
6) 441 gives 44.61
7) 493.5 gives 48.16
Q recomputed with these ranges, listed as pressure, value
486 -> 49.49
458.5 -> 32.31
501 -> 50.94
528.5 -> 45.57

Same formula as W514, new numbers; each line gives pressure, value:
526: 46.88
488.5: 47.03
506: 54.88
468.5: 28.44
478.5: 43.35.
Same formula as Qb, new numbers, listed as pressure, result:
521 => 47.03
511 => 51.26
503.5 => 55.52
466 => 23.15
